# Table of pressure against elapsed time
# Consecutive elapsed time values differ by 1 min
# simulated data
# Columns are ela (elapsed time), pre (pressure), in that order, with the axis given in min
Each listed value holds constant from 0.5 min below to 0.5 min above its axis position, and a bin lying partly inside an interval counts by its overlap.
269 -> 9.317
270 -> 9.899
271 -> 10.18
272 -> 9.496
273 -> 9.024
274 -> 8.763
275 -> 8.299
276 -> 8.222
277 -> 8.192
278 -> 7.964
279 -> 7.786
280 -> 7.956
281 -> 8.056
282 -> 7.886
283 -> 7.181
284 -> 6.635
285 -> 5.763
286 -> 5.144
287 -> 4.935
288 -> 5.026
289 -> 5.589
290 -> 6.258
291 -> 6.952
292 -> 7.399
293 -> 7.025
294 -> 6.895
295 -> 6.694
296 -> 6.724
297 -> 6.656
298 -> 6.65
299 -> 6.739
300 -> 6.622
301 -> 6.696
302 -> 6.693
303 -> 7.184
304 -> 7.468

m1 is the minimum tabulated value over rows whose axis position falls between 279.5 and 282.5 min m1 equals 7.886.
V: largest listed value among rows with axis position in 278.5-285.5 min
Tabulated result 8.056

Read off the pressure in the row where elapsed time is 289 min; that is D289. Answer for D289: 5.589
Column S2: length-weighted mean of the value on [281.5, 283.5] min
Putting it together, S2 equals 7.53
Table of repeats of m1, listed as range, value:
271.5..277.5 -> 8.192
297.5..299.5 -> 6.65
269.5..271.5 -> 9.899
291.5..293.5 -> 7.025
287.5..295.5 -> 5.026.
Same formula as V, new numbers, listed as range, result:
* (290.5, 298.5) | 7.399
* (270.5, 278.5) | 10.18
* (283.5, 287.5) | 6.635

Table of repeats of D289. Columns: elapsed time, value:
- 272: 9.496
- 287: 4.935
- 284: 6.635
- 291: 6.952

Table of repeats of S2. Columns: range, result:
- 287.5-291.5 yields 5.96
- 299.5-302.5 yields 6.67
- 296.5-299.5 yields 6.68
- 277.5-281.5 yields 7.94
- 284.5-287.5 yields 5.28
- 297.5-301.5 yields 6.68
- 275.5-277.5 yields 8.21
